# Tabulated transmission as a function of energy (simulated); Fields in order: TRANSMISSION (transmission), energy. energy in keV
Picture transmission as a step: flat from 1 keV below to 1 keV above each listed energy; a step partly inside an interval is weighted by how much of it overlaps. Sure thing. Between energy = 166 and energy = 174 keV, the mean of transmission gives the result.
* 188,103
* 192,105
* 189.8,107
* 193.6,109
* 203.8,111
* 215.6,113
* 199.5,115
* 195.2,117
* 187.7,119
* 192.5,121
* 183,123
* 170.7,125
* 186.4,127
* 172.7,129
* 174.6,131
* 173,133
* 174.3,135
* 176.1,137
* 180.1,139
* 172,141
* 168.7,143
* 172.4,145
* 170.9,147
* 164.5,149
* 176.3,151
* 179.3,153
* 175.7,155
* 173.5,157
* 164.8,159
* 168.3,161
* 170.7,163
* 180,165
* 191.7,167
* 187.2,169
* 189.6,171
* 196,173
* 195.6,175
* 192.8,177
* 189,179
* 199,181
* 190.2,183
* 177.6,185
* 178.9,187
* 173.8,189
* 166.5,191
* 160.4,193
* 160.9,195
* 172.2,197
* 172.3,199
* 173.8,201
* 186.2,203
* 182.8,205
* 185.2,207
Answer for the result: 191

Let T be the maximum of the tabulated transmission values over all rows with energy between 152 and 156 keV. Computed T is 179.3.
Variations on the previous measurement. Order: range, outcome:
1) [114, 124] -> 199.5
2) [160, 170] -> 191.7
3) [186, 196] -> 178.9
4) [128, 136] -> 174.6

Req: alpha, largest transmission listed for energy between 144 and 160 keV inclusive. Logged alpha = 179.3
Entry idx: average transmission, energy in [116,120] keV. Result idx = 191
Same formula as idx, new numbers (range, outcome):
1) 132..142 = 175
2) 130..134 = 174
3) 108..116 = 203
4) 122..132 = 177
